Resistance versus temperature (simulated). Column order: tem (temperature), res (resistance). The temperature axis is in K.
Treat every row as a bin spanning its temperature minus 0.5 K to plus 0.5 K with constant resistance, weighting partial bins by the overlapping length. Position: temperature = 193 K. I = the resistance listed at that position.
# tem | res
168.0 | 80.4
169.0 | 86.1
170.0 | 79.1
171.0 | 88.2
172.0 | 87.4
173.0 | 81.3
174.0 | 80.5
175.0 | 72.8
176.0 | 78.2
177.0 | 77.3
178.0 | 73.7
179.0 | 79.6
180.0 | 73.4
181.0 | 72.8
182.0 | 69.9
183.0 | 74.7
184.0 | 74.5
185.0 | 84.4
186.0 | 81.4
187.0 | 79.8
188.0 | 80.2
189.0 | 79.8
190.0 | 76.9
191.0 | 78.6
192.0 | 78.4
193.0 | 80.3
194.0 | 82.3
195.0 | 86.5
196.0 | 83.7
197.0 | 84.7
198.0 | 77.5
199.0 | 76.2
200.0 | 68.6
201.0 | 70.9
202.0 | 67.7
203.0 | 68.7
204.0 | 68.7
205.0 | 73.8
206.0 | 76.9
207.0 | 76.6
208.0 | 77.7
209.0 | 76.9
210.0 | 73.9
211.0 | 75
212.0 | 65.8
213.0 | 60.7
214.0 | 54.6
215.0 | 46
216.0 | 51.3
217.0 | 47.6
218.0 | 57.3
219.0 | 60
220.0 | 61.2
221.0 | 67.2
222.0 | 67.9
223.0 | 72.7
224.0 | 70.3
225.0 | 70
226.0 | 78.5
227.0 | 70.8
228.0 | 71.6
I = 80.3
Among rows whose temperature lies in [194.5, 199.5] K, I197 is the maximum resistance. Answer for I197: 86.5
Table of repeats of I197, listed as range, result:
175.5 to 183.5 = 79.6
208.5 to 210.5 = 76.9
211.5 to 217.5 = 65.8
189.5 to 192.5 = 78.6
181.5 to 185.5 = 84.4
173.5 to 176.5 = 80.5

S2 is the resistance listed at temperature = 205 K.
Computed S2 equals 73.8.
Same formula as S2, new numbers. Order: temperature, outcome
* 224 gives 70.3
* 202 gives 67.7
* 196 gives 83.7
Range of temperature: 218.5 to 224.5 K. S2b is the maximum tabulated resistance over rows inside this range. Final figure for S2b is 72.7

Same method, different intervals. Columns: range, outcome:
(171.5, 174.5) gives 87.4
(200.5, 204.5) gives 70.9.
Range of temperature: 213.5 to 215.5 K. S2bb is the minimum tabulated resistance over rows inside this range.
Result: 46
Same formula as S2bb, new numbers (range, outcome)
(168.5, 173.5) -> 79.1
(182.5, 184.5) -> 74.5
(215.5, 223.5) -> 47.6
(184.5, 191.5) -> 76.9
